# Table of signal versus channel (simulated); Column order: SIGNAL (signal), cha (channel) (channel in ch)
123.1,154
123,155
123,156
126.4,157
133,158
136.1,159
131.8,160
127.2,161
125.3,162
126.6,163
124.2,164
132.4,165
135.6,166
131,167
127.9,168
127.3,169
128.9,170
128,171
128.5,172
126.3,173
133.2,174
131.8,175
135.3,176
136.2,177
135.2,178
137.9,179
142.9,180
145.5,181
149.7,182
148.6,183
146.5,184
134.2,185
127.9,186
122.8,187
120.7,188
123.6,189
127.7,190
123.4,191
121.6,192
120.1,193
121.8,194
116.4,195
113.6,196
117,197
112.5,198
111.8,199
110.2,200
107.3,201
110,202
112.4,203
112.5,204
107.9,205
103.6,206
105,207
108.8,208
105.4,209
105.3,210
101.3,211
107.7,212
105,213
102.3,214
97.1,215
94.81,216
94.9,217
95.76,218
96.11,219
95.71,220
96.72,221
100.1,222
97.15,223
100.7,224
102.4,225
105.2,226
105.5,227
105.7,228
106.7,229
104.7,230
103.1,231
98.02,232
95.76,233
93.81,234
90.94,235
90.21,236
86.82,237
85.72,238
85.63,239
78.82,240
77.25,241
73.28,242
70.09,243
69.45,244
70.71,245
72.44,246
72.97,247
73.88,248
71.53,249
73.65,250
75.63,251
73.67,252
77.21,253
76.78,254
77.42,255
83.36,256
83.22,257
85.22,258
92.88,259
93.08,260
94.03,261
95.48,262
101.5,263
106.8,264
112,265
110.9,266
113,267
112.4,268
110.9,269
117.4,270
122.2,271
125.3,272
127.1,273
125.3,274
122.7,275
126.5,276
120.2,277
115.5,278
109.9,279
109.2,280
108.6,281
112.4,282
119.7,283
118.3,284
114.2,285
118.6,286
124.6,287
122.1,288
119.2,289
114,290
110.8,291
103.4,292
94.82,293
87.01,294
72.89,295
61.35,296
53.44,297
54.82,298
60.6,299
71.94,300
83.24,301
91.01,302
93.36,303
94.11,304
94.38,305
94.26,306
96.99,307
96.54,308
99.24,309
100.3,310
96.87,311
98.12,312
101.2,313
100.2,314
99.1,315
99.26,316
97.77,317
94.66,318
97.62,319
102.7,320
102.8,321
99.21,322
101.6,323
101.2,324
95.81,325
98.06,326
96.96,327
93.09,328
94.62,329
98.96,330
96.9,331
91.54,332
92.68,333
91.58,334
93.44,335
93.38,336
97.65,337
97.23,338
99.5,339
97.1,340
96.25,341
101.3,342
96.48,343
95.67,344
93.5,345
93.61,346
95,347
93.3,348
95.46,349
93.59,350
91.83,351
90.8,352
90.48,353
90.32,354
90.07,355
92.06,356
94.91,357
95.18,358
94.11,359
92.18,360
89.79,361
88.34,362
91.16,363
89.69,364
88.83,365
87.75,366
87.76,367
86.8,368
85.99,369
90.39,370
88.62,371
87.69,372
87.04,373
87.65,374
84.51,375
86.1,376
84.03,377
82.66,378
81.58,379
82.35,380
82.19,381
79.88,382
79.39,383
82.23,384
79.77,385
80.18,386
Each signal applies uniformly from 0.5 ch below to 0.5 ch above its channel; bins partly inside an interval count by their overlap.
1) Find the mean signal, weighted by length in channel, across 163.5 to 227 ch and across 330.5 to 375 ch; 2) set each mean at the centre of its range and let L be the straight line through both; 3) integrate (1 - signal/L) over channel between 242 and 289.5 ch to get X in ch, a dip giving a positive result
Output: 2.52 ch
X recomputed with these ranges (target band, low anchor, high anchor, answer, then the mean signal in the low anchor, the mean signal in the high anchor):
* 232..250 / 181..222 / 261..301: 4.8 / 114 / 105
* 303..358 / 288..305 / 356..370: -4.7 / 86.7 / 90.3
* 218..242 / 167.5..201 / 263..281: 5.2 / 128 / 116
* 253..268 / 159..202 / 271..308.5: 2.0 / 128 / 102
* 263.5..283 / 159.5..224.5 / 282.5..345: -2.3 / 119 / 96.4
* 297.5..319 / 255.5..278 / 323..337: 1.8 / 108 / 95.6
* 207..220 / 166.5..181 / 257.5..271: 2.1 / 133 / 104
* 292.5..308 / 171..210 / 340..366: 3.3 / 123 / 92.9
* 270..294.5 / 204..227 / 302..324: -4.0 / 102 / 98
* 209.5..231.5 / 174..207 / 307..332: 3.2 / 124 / 98.3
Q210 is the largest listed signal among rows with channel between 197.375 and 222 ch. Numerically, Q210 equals 112.5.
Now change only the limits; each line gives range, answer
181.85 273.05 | 149.7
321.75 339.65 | 101.6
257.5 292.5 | 127.1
